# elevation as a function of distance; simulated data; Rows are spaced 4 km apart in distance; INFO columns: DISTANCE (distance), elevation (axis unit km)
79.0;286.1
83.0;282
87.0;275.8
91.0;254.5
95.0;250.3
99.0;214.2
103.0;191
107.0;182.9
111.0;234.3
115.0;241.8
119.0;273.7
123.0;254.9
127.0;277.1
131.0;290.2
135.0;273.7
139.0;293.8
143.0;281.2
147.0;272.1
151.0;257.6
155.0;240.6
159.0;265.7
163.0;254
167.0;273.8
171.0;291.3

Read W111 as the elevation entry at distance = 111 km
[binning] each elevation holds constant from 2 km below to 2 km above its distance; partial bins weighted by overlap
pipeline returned 234.3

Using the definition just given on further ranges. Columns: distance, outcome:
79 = 286.1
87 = 275.8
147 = 272.1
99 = 214.2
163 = 254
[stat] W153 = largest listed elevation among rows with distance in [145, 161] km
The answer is 272.1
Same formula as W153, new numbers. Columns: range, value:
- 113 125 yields 273.7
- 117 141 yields 293.8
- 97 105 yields 214.2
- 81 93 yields 282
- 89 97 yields 254.5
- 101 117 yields 241.8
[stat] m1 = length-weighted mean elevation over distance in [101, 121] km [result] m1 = 225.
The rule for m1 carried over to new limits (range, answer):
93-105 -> 218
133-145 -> 283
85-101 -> 249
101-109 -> 187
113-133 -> 268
